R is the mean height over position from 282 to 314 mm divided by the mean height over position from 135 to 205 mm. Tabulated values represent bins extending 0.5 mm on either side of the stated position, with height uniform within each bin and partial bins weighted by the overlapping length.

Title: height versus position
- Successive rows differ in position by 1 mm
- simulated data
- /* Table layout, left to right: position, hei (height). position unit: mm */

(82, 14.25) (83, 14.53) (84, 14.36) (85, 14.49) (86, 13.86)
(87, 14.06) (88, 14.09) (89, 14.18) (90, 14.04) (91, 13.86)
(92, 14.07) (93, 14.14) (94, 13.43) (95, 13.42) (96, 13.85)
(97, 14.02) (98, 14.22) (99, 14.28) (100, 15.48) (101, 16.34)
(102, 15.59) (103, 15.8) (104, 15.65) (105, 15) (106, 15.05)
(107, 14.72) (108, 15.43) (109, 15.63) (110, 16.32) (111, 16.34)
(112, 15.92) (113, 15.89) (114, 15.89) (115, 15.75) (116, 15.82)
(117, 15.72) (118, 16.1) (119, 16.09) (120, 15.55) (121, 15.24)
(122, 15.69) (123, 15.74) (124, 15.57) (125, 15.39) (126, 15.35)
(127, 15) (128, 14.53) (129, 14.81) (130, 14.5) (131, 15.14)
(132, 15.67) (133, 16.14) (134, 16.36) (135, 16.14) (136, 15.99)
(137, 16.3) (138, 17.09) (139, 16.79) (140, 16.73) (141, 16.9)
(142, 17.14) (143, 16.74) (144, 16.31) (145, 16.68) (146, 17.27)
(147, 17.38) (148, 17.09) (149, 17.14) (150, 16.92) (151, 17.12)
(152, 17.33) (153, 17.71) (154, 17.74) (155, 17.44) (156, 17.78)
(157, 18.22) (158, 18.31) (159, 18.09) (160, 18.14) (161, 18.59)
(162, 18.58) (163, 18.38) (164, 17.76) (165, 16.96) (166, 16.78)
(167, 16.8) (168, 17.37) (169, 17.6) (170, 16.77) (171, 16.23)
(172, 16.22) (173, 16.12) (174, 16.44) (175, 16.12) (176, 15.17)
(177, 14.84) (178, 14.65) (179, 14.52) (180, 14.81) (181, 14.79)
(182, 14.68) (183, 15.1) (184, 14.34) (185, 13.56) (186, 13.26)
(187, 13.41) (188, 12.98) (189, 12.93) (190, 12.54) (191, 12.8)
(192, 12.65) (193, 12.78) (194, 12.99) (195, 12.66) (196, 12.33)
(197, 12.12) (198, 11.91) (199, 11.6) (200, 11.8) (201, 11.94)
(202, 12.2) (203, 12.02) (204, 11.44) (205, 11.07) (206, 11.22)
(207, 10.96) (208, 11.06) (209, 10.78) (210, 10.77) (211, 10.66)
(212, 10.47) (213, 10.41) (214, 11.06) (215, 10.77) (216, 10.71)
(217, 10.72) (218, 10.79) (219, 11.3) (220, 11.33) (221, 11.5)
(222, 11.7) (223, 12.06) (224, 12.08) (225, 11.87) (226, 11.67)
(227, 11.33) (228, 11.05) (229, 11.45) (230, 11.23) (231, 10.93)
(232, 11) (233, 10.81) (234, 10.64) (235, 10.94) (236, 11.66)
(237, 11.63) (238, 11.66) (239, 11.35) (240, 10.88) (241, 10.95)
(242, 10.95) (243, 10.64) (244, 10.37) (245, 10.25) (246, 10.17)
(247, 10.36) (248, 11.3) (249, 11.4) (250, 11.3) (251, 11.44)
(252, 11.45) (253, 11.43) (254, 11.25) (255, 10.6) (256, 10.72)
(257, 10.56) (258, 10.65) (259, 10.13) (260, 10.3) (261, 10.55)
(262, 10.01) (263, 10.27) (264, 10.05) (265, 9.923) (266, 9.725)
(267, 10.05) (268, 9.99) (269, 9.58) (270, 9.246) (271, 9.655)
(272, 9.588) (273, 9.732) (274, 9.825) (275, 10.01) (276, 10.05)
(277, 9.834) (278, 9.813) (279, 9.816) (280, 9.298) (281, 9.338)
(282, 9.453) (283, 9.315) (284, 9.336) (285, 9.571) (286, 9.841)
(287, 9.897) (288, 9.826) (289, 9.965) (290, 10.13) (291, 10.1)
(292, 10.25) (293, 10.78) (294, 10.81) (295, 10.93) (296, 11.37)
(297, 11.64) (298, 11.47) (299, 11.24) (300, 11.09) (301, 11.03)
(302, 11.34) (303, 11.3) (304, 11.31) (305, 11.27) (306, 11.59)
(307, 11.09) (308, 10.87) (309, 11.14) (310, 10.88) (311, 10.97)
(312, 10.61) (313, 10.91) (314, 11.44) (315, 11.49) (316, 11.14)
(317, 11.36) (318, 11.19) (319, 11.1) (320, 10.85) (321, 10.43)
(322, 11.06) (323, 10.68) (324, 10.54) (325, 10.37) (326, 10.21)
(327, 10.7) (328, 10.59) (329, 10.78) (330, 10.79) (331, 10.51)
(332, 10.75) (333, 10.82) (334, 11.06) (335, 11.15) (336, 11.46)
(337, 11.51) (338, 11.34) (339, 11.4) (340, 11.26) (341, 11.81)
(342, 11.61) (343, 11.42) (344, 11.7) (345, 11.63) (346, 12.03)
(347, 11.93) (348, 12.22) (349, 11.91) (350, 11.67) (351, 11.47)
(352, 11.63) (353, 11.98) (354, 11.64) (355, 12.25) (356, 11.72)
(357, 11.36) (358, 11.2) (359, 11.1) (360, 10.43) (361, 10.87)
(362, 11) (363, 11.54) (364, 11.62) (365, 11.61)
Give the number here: 0.7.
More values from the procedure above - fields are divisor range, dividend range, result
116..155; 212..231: 0.69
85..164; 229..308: 0.66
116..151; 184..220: 0.73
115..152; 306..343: 0.68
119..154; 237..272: 0.65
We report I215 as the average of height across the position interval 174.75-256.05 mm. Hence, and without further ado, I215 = 11.9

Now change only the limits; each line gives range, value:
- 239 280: 10.4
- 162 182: 16.2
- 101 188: 16.1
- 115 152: 16.1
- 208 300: 10.6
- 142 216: 14.7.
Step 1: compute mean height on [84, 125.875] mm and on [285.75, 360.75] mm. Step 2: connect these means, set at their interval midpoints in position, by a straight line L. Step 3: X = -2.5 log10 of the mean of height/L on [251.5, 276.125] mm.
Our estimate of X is 0.191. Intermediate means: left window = 15.1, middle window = 10.2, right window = 11.1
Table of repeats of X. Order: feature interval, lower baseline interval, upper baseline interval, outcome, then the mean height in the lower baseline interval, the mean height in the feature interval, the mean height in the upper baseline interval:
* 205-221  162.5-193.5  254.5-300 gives 0.22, 15.1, 10.9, 10.1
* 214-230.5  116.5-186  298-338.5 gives 0.23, 16.3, 11.3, 11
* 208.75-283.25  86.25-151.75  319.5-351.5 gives 0.22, 15.6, 10.7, 11.2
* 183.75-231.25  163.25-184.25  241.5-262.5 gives 0.17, 16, 11.8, 10.8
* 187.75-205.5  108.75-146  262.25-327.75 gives 0.12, 15.9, 12.3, 10.5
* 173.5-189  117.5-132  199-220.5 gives -0.16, 15.3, 14.5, 11.1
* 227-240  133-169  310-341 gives 0.26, 17.2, 11.2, 11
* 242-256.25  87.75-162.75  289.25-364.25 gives 0.19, 16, 10.9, 11.2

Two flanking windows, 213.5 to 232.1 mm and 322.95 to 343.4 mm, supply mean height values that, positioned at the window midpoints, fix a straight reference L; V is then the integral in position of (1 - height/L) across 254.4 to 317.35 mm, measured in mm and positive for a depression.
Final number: 4.0 mm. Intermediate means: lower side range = 11.3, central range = 10.4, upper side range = 11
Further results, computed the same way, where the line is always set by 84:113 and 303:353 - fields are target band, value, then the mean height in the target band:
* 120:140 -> -2.0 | 15.7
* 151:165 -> -4.1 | 17.9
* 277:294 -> 2.9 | 9.83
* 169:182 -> -1.9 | 15.6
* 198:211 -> 1.7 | 11.4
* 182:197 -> 0.2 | 13.2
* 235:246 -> 1.4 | 11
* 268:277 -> 1.7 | 9.73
